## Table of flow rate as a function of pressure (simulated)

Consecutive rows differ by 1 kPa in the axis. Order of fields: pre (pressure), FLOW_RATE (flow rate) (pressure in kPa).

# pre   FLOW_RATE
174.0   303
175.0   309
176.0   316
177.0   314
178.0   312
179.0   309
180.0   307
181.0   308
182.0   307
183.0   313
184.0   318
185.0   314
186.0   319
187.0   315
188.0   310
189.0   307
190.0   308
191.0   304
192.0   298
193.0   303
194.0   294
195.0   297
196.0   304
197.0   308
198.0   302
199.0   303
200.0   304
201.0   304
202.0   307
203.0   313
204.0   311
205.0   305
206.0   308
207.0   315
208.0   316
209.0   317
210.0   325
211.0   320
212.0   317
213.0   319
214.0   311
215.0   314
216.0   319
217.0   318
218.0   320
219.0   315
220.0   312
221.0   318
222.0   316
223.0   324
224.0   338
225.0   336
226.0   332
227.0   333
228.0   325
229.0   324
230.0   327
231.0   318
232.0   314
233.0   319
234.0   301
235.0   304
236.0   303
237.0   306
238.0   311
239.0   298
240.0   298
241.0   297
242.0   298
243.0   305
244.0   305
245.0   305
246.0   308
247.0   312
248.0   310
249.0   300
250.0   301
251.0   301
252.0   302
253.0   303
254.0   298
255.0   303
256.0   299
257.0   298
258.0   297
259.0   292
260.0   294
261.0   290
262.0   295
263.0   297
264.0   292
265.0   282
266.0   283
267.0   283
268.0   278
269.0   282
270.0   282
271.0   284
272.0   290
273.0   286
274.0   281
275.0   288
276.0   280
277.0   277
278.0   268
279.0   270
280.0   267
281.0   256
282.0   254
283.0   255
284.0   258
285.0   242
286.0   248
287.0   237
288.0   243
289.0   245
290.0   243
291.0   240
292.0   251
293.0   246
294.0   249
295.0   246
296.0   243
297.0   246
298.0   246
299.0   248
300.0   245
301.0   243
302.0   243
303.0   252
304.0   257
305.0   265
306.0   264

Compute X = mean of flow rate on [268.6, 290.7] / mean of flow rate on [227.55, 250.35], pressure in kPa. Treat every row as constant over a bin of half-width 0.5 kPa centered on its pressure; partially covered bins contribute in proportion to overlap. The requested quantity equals 0.86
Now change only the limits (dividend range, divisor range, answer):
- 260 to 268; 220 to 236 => 0.90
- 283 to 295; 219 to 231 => 0.76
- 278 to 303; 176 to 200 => 0.81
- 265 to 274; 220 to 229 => 0.87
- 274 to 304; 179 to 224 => 0.81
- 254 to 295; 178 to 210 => 0.88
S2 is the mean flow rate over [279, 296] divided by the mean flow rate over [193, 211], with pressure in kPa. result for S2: 0.8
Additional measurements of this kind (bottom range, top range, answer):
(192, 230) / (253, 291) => 0.88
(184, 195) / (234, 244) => 0.98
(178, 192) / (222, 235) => 1.04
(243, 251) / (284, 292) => 0.80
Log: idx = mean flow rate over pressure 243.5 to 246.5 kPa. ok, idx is 306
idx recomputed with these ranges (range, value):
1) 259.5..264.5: 294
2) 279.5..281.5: 262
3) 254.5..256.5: 301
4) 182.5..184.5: 316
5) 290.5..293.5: 246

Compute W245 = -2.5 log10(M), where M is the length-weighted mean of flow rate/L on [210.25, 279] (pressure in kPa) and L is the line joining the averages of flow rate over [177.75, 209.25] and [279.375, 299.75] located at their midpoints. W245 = -0.10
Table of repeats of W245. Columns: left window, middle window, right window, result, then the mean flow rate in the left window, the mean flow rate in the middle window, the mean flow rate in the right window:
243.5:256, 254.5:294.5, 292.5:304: 0.009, 304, 273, 247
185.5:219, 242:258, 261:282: -0.048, 310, 303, 281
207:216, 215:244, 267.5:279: -0.029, 317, 315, 281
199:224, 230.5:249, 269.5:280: -0.025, 315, 306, 280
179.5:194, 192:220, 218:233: 0.019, 309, 310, 323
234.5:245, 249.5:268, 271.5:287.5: -0.035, 303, 295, 266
